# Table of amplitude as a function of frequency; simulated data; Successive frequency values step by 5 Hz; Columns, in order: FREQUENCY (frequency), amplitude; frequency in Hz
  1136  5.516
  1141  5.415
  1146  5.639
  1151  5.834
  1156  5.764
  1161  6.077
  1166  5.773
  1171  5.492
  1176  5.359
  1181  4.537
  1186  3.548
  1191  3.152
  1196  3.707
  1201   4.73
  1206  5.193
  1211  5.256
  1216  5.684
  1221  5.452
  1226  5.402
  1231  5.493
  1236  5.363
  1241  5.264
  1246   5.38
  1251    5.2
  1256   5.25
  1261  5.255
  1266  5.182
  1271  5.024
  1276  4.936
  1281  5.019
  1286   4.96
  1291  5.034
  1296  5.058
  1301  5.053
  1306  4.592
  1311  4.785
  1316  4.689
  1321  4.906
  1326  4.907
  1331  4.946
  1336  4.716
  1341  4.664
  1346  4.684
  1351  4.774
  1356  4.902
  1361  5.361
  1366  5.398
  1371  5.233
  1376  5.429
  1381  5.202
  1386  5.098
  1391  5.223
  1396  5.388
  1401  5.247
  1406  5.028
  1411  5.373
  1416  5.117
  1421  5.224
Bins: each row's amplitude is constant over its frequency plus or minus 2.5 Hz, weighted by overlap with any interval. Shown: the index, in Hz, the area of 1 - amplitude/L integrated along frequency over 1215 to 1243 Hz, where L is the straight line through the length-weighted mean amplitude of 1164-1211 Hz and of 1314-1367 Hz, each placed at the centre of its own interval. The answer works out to -4.4 Hz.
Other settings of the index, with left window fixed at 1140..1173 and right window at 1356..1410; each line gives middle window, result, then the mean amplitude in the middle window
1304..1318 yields 1.8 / 4.69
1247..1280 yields 2.1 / 5.15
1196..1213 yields 2.3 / 4.85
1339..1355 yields 1.8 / 4.73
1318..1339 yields 2.0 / 4.86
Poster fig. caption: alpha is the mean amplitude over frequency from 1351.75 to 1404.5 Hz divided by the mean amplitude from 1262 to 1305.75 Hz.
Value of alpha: 1.04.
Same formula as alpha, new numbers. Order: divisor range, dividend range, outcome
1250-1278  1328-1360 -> 0.94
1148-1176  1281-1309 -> 0.86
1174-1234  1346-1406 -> 1.08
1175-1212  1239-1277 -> 1.19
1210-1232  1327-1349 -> 0.87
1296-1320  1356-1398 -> 1.09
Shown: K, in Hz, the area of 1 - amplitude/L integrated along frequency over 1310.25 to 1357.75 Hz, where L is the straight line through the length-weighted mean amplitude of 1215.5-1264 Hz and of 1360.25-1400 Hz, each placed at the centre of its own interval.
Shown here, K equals 4.60 Hz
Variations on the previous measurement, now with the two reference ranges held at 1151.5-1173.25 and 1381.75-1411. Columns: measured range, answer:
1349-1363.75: 0.8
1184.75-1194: 3.8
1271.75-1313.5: 4.1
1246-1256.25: 0.6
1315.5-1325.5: 1.0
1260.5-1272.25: 0.8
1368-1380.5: -0.1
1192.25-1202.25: 2.9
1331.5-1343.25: 1.4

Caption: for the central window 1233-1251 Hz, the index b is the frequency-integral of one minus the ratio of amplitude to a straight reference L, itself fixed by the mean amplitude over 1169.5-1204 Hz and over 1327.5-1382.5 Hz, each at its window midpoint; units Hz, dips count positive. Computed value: -3.0 Hz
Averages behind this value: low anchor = 4.34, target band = 5.32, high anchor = 5.02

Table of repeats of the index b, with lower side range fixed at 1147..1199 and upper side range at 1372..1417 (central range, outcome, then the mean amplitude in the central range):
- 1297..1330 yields 1.9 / 4.84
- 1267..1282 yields 0.2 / 5.01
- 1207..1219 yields -1.1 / 5.43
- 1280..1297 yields 0.3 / 5.01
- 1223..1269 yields -2.5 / 5.31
